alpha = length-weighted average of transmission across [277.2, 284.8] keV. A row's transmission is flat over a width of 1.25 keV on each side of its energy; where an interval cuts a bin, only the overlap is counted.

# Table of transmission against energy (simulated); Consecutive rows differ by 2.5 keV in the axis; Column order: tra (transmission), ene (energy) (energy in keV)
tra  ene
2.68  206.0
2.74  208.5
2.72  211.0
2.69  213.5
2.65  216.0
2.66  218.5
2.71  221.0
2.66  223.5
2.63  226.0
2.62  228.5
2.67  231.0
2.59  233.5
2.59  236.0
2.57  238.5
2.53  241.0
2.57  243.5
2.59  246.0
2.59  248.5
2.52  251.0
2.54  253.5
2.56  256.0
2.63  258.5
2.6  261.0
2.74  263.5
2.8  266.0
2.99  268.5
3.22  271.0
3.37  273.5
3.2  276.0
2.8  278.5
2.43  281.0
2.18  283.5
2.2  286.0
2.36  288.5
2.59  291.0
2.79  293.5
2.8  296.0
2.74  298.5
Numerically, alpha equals 2.47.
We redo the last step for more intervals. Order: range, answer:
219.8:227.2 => 2.67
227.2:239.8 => 2.61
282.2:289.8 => 2.25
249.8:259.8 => 2.56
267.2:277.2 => 3.19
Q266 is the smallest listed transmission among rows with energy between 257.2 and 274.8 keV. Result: 2.6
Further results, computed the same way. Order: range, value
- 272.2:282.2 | 2.43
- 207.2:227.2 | 2.63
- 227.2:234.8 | 2.59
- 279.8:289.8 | 2.18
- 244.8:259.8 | 2.52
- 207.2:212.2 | 2.72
